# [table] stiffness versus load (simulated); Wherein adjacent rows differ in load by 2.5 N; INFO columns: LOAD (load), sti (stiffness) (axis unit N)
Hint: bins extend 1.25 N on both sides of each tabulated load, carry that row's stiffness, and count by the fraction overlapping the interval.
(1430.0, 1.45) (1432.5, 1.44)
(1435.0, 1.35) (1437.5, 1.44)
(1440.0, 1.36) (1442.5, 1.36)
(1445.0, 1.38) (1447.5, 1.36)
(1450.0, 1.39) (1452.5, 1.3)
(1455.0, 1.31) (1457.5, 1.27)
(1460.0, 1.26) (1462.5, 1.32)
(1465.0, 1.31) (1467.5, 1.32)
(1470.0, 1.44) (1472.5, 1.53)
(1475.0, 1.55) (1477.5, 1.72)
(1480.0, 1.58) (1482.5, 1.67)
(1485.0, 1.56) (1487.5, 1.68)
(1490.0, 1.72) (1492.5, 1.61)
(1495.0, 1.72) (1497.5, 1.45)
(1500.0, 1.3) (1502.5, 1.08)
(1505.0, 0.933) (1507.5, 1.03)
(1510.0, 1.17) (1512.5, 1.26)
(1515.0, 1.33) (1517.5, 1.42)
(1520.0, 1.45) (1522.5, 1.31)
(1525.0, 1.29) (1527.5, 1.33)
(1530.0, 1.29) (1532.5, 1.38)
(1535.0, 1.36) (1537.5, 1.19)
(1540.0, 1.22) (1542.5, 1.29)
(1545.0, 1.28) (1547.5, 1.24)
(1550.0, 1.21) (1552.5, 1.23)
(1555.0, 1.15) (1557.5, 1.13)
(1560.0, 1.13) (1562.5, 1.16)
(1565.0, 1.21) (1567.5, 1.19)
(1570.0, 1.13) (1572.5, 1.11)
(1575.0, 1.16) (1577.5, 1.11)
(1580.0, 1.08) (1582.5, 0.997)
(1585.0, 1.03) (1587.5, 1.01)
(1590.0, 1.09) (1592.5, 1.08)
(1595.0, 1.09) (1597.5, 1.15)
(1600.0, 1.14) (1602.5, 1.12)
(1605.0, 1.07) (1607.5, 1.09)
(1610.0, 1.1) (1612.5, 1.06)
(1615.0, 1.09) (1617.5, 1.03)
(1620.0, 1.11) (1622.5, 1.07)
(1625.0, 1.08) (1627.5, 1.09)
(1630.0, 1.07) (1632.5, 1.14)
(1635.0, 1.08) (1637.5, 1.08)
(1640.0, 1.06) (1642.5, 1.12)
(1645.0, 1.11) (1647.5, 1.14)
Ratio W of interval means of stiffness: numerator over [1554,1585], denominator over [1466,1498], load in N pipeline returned 0.71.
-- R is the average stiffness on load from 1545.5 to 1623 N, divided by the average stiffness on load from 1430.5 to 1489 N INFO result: 0.78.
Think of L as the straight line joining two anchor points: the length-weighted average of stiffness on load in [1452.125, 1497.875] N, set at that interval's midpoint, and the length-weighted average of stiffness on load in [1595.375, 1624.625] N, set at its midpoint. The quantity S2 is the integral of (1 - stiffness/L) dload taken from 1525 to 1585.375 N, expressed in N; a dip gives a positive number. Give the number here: 2.95 N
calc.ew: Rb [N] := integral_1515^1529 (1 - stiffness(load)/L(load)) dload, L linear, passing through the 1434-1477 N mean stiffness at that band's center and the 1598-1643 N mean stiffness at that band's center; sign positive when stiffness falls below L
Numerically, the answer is -1.1 N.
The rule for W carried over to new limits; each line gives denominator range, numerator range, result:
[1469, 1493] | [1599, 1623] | 0.68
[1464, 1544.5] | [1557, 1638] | 0.79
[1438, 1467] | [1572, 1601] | 0.82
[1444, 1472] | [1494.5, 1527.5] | 0.96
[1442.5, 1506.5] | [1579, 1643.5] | 0.76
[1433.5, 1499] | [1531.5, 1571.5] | 0.83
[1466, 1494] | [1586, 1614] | 0.69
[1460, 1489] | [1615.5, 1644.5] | 0.72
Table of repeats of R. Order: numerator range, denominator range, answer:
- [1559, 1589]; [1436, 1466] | 0.83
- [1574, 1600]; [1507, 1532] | 0.83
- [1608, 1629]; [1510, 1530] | 0.81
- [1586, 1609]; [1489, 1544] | 0.83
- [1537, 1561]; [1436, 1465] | 0.90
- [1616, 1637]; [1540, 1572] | 0.91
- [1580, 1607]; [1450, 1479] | 0.77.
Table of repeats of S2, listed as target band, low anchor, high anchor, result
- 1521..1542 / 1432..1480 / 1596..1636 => -0.76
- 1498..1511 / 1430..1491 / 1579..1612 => 1.99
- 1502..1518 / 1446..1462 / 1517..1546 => 1.80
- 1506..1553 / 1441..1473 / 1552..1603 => -2.69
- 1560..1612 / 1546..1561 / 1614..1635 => 1.50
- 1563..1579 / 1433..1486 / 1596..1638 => 0.50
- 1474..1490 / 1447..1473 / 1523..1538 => -3.64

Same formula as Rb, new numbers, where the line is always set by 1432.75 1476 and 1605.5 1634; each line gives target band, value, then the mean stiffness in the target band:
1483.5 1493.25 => -2.5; 1.64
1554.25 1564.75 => 0.3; 1.15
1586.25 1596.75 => 0.6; 1.07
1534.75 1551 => -0.5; 1.25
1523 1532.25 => -0.5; 1.31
